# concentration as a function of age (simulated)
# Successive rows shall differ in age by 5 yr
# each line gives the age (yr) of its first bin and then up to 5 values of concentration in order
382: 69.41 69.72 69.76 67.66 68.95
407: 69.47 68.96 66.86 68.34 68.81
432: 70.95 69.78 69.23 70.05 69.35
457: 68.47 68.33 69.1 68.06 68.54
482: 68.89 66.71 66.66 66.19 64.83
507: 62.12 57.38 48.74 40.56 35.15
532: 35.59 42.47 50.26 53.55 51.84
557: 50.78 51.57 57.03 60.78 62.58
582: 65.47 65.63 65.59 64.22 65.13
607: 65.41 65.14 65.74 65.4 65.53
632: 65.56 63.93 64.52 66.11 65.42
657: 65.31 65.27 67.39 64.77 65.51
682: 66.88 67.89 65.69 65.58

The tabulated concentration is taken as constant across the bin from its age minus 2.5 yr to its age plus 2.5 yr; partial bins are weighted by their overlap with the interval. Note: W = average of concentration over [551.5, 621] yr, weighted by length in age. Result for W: 61.6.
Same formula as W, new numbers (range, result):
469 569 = 55.4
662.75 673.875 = 66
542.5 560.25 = 51.8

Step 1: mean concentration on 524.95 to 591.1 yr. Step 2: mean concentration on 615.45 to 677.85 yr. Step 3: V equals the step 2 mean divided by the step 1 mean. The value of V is 1.2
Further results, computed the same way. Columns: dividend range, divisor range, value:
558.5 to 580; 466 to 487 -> 0.85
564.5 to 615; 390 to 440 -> 0.92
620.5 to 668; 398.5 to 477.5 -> 0.95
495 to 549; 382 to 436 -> 0.73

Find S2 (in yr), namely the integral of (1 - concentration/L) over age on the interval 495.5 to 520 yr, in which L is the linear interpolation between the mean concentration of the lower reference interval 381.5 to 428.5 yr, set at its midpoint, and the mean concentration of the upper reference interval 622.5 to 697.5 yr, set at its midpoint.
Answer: 3.0 yr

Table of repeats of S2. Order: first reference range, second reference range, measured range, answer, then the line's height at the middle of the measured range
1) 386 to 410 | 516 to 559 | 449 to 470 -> -3.7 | 58.6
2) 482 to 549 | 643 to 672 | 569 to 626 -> -3.7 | 60.6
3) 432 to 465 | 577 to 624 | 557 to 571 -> 2.5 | 66.2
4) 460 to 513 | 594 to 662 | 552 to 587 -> 4.0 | 65.6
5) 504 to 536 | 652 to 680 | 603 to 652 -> -3.8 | 60.6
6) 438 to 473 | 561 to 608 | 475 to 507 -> 0.3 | 67.2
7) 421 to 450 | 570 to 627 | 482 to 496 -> 0.2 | 68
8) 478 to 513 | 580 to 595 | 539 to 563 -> 5.1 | 65.4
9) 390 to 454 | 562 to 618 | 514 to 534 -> 7.6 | 65.6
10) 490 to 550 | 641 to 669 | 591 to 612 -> -1.7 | 60.2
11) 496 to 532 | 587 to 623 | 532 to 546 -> 2.6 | 55.5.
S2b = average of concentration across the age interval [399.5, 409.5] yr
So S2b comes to 69.2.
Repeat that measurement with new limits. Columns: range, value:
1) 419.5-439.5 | 69.5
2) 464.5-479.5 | 68.6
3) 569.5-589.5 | 63.6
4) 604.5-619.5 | 65.4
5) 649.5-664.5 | 65.3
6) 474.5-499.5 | 67.4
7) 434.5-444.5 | 69.5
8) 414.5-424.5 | 67.6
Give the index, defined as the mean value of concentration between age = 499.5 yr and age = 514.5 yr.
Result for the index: 61.4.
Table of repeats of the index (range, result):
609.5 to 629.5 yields 65.5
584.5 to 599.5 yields 65.1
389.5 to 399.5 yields 68.7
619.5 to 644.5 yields 65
